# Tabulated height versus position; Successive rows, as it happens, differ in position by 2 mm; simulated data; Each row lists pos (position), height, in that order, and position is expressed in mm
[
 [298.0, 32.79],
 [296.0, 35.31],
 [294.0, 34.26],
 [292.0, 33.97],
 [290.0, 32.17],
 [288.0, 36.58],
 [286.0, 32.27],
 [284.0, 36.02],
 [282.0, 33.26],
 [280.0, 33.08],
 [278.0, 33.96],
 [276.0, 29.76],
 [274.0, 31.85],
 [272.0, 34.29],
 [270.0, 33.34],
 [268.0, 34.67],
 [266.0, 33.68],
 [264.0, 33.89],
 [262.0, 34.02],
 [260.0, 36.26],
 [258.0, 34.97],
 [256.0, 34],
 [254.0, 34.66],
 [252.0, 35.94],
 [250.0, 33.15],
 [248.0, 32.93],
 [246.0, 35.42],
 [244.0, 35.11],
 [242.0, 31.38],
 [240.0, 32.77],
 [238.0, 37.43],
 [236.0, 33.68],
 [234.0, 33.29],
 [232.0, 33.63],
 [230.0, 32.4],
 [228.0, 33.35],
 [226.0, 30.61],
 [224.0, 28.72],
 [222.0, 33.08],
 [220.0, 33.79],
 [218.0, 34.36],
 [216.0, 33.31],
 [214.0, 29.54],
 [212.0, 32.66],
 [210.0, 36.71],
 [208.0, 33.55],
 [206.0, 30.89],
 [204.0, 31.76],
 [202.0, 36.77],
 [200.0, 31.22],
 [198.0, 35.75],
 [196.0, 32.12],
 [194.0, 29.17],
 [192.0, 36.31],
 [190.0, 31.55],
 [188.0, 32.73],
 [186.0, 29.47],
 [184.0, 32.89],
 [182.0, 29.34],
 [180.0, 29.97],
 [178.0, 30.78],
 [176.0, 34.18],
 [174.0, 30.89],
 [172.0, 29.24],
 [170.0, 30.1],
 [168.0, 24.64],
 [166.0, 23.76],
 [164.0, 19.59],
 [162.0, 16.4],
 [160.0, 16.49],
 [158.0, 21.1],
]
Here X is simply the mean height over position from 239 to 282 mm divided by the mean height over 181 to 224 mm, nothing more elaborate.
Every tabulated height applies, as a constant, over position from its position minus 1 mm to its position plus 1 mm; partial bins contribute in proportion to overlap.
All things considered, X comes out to 1.03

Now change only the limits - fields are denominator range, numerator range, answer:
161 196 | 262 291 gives 1.16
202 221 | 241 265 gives 1.03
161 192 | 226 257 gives 1.18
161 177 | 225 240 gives 1.28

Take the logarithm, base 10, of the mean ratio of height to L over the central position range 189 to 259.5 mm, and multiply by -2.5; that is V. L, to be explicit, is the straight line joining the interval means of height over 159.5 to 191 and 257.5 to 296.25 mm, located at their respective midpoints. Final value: -0.090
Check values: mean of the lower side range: 27.8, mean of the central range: 33.3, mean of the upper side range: 33.8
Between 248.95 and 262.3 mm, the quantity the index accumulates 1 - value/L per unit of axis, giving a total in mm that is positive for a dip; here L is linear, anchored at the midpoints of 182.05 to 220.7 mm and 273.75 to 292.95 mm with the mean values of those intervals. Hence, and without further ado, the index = -0.6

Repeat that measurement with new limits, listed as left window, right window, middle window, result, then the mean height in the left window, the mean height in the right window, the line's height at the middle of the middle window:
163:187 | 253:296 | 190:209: -1.9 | 28.7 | 33.9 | 30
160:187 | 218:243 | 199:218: -1.4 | 27.4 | 32.9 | 30.8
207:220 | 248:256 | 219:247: 0.6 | 33.4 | 34.3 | 33.9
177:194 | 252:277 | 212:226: 0.2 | 31.5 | 33.9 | 32.5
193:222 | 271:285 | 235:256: -0.7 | 33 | 33.2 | 33.1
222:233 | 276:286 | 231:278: -1.8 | 31.9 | 33.5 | 32.7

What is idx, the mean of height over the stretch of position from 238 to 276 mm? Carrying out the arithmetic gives 34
